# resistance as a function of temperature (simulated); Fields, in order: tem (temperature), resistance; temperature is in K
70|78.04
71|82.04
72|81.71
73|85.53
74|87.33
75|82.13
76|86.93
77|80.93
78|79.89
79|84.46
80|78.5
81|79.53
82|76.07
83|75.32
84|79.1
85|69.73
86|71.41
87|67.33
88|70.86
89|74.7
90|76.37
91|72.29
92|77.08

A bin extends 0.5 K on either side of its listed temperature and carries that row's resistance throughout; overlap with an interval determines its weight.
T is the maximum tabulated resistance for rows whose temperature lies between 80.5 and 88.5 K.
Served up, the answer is 79.53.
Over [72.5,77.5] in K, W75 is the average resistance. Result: 84.6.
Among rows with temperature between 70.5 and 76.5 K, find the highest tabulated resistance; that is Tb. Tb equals 87.33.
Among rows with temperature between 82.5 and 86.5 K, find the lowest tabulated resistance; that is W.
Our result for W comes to 69.73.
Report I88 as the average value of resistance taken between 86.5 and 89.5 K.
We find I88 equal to 71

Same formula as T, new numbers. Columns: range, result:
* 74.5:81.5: 86.93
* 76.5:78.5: 80.93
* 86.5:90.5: 76.37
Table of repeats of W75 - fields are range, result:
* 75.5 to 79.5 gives 83.1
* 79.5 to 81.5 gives 79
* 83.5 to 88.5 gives 71.7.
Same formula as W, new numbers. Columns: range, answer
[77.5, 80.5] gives 78.5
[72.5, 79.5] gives 79.89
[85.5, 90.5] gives 67.33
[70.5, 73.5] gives 81.71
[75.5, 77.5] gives 80.93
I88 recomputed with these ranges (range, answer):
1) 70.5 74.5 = 84.2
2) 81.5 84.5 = 76.8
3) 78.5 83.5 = 78.8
